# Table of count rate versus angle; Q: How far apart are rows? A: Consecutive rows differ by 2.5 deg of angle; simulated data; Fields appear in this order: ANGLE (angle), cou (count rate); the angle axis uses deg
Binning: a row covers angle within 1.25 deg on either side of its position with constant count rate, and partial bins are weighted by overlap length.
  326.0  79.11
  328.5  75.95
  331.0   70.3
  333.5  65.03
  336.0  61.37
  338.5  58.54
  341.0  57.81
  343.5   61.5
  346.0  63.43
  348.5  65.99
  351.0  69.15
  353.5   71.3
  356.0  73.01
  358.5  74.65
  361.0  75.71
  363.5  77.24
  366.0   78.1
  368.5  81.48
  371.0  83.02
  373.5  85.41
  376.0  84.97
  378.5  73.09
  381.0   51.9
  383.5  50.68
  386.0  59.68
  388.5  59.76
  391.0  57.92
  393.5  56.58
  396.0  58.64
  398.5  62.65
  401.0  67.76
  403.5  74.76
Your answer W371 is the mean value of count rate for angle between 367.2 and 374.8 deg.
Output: 83.3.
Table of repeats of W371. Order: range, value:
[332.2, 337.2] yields 63.3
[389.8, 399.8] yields 59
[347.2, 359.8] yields 70.8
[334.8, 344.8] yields 59.8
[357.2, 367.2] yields 76.4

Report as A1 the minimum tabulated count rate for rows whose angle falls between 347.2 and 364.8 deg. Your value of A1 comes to 65.99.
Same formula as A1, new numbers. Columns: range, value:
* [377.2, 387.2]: 50.68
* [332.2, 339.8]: 58.54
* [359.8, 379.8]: 73.09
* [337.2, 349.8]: 57.81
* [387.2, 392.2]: 57.92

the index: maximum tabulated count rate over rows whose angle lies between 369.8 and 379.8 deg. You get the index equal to 85.41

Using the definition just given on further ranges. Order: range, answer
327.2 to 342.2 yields 75.95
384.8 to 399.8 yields 62.65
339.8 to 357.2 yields 73.01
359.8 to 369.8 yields 81.48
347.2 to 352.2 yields 69.15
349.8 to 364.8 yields 77.24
